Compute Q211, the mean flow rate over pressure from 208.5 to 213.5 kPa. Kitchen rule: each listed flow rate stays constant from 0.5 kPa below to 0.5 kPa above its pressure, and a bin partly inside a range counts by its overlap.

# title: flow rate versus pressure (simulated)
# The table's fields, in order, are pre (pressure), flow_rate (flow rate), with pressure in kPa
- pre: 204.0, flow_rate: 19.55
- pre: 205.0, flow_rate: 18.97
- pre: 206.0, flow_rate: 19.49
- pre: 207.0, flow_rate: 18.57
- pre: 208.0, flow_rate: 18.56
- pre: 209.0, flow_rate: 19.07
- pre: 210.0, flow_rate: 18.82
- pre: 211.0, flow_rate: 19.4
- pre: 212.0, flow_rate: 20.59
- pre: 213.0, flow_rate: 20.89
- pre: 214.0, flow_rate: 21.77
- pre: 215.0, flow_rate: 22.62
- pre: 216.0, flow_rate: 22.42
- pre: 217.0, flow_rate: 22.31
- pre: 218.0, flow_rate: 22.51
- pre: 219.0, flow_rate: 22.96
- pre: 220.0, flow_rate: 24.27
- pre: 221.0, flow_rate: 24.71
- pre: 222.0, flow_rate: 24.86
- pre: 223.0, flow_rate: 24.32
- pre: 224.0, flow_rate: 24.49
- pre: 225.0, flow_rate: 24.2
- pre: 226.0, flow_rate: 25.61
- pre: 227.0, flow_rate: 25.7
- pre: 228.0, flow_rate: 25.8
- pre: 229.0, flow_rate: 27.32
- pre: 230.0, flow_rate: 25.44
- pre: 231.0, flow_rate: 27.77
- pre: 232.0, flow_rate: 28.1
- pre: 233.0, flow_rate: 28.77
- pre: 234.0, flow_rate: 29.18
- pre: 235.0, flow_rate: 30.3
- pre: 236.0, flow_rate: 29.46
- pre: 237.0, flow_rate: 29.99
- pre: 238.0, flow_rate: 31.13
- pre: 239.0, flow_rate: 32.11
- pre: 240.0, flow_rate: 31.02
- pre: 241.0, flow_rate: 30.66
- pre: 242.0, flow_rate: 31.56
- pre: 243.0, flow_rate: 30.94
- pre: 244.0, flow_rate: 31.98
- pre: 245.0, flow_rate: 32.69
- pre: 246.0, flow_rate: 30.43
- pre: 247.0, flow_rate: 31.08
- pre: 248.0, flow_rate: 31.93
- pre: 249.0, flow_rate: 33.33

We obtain 19.8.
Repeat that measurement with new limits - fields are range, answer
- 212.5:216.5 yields 21.9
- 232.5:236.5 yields 29.4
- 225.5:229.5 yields 26.1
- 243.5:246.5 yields 31.7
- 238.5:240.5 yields 31.6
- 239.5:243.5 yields 31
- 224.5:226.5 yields 24.9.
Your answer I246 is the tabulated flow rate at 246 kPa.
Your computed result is 30.43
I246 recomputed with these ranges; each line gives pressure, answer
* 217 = 22.31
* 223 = 24.32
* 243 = 30.94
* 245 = 32.69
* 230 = 25.44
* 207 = 18.57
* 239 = 32.11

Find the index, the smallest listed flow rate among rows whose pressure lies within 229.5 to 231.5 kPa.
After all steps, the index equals 25.44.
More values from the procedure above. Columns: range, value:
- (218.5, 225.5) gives 22.96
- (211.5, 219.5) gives 20.59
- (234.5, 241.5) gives 29.46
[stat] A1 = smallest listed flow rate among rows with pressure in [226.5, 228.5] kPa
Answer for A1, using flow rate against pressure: 25.7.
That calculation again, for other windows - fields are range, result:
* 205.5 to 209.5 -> 18.56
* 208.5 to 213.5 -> 18.82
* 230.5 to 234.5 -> 27.77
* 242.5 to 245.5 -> 30.94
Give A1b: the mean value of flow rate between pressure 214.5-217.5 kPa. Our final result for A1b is 22.5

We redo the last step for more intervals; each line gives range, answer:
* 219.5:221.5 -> 24.5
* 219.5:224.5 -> 24.5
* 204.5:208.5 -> 18.9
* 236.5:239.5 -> 31.1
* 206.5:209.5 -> 18.7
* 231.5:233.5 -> 28.4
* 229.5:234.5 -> 27.9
